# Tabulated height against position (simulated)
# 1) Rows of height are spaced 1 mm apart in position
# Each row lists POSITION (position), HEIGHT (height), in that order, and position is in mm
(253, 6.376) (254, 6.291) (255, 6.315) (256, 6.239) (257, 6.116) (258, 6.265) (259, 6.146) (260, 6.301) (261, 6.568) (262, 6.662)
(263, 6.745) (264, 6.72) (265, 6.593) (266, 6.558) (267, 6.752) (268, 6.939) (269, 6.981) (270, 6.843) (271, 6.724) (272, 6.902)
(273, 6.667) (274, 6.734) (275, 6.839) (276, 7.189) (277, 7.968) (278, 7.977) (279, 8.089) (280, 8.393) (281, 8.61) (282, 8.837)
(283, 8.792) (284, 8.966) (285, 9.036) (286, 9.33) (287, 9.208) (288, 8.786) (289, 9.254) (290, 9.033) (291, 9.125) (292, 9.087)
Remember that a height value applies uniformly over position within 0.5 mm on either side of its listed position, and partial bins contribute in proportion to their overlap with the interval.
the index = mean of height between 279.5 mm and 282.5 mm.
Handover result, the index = 8.61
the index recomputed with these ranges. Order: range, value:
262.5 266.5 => 6.65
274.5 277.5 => 7.33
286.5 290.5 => 9.07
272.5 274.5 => 6.7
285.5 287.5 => 9.27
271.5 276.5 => 6.87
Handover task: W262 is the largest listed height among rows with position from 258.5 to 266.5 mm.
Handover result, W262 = 6.745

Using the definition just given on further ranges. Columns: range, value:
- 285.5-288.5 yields 9.33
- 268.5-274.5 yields 6.981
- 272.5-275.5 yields 6.839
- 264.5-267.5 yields 6.752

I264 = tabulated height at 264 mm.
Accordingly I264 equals 6.72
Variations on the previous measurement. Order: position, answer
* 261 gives 6.568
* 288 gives 8.786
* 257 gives 6.116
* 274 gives 6.734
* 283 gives 8.792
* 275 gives 6.839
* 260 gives 6.301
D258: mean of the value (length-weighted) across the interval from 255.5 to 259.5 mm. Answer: 6.19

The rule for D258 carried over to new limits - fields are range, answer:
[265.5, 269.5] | 6.81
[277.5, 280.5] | 8.15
